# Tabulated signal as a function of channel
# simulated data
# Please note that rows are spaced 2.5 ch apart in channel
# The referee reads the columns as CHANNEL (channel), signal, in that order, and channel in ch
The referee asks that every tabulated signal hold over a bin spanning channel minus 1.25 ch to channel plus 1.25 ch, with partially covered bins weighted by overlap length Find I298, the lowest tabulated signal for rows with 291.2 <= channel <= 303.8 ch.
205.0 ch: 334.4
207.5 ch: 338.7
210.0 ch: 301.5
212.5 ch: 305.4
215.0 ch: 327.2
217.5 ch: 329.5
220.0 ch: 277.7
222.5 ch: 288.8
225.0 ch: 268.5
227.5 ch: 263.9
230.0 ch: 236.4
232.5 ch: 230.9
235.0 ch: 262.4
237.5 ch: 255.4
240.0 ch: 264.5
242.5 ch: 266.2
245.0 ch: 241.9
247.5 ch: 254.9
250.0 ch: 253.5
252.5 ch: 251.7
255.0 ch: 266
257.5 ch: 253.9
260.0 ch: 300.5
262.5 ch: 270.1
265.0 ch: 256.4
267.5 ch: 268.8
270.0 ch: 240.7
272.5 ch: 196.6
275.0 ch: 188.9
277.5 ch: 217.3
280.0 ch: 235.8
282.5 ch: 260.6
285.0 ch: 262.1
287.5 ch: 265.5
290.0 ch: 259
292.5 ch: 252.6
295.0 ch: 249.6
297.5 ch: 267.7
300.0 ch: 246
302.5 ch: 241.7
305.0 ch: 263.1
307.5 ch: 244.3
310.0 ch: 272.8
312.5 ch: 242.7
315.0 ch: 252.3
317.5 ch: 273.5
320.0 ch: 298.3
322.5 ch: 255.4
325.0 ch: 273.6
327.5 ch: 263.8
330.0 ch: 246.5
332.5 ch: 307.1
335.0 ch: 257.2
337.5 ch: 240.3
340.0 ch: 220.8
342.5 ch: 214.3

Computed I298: 241.7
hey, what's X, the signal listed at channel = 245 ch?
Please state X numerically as 241.9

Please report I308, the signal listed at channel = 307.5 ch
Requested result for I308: 244.3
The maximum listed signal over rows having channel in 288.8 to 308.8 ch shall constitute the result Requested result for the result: 267.7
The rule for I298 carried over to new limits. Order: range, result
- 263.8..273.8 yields 196.6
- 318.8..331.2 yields 246.5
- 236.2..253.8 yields 241.9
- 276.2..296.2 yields 217.3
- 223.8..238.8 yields 230.9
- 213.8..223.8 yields 277.7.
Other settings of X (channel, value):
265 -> 256.4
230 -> 236.4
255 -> 266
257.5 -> 253.9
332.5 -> 307.1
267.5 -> 268.8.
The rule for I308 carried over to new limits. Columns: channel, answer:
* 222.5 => 288.8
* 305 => 263.1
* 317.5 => 273.5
